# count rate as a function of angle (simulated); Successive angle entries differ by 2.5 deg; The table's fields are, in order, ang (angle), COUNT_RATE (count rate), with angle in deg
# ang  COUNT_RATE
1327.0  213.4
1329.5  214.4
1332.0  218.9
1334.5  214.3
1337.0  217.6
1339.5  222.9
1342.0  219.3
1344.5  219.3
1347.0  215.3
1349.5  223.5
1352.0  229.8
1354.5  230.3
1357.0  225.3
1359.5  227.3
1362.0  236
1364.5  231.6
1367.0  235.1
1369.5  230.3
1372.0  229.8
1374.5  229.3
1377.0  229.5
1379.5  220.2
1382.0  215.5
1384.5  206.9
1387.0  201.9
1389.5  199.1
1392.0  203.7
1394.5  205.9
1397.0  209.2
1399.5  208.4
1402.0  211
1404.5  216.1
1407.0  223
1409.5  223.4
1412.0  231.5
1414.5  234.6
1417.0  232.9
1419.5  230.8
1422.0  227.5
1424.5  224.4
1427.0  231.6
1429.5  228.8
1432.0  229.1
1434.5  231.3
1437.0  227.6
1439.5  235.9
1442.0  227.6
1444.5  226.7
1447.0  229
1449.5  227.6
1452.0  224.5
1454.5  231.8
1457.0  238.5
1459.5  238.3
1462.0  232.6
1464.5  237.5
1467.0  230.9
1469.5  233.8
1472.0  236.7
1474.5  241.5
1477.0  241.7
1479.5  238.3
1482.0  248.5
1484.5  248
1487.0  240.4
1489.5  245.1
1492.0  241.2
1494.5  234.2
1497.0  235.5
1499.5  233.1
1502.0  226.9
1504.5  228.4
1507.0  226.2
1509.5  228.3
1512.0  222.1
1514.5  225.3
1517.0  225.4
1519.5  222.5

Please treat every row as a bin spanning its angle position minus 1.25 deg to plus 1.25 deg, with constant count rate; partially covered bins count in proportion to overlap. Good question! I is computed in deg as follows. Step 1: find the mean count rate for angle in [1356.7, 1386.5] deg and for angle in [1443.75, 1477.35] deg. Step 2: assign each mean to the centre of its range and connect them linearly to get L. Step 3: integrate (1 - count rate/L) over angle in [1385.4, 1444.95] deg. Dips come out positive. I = 2.1 deg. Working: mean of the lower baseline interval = 226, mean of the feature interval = 222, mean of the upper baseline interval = 234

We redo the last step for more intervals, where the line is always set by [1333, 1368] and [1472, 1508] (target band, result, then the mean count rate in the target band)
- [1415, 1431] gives 0.1 deg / 230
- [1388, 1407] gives 1.7 deg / 209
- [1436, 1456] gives 0.4 deg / 229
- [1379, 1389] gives 0.8 deg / 210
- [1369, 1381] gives 0.0 deg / 227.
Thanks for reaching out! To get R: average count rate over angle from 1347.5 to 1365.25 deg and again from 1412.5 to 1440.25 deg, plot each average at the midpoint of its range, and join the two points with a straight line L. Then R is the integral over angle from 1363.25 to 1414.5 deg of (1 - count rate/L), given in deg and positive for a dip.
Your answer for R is 2.4 deg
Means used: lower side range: 228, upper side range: 230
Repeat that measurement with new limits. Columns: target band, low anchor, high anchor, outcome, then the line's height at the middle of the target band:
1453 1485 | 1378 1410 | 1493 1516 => -2.1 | 223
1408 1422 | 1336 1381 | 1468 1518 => 0.0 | 230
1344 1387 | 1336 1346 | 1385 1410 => -1.9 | 215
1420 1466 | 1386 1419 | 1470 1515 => -1.2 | 225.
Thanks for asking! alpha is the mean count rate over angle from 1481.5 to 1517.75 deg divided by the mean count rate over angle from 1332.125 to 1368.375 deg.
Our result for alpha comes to 1.04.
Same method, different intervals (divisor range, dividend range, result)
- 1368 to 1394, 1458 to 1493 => 1.11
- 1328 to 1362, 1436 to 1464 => 1.04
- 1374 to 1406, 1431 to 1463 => 1.09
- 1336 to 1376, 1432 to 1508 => 1.04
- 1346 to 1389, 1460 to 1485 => 1.06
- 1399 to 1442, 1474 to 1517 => 1.04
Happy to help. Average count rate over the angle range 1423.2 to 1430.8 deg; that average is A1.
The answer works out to 228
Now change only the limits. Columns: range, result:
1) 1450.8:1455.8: 228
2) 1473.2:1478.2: 242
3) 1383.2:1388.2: 205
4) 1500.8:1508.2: 227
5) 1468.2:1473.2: 235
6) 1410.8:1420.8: 232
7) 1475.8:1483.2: 243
